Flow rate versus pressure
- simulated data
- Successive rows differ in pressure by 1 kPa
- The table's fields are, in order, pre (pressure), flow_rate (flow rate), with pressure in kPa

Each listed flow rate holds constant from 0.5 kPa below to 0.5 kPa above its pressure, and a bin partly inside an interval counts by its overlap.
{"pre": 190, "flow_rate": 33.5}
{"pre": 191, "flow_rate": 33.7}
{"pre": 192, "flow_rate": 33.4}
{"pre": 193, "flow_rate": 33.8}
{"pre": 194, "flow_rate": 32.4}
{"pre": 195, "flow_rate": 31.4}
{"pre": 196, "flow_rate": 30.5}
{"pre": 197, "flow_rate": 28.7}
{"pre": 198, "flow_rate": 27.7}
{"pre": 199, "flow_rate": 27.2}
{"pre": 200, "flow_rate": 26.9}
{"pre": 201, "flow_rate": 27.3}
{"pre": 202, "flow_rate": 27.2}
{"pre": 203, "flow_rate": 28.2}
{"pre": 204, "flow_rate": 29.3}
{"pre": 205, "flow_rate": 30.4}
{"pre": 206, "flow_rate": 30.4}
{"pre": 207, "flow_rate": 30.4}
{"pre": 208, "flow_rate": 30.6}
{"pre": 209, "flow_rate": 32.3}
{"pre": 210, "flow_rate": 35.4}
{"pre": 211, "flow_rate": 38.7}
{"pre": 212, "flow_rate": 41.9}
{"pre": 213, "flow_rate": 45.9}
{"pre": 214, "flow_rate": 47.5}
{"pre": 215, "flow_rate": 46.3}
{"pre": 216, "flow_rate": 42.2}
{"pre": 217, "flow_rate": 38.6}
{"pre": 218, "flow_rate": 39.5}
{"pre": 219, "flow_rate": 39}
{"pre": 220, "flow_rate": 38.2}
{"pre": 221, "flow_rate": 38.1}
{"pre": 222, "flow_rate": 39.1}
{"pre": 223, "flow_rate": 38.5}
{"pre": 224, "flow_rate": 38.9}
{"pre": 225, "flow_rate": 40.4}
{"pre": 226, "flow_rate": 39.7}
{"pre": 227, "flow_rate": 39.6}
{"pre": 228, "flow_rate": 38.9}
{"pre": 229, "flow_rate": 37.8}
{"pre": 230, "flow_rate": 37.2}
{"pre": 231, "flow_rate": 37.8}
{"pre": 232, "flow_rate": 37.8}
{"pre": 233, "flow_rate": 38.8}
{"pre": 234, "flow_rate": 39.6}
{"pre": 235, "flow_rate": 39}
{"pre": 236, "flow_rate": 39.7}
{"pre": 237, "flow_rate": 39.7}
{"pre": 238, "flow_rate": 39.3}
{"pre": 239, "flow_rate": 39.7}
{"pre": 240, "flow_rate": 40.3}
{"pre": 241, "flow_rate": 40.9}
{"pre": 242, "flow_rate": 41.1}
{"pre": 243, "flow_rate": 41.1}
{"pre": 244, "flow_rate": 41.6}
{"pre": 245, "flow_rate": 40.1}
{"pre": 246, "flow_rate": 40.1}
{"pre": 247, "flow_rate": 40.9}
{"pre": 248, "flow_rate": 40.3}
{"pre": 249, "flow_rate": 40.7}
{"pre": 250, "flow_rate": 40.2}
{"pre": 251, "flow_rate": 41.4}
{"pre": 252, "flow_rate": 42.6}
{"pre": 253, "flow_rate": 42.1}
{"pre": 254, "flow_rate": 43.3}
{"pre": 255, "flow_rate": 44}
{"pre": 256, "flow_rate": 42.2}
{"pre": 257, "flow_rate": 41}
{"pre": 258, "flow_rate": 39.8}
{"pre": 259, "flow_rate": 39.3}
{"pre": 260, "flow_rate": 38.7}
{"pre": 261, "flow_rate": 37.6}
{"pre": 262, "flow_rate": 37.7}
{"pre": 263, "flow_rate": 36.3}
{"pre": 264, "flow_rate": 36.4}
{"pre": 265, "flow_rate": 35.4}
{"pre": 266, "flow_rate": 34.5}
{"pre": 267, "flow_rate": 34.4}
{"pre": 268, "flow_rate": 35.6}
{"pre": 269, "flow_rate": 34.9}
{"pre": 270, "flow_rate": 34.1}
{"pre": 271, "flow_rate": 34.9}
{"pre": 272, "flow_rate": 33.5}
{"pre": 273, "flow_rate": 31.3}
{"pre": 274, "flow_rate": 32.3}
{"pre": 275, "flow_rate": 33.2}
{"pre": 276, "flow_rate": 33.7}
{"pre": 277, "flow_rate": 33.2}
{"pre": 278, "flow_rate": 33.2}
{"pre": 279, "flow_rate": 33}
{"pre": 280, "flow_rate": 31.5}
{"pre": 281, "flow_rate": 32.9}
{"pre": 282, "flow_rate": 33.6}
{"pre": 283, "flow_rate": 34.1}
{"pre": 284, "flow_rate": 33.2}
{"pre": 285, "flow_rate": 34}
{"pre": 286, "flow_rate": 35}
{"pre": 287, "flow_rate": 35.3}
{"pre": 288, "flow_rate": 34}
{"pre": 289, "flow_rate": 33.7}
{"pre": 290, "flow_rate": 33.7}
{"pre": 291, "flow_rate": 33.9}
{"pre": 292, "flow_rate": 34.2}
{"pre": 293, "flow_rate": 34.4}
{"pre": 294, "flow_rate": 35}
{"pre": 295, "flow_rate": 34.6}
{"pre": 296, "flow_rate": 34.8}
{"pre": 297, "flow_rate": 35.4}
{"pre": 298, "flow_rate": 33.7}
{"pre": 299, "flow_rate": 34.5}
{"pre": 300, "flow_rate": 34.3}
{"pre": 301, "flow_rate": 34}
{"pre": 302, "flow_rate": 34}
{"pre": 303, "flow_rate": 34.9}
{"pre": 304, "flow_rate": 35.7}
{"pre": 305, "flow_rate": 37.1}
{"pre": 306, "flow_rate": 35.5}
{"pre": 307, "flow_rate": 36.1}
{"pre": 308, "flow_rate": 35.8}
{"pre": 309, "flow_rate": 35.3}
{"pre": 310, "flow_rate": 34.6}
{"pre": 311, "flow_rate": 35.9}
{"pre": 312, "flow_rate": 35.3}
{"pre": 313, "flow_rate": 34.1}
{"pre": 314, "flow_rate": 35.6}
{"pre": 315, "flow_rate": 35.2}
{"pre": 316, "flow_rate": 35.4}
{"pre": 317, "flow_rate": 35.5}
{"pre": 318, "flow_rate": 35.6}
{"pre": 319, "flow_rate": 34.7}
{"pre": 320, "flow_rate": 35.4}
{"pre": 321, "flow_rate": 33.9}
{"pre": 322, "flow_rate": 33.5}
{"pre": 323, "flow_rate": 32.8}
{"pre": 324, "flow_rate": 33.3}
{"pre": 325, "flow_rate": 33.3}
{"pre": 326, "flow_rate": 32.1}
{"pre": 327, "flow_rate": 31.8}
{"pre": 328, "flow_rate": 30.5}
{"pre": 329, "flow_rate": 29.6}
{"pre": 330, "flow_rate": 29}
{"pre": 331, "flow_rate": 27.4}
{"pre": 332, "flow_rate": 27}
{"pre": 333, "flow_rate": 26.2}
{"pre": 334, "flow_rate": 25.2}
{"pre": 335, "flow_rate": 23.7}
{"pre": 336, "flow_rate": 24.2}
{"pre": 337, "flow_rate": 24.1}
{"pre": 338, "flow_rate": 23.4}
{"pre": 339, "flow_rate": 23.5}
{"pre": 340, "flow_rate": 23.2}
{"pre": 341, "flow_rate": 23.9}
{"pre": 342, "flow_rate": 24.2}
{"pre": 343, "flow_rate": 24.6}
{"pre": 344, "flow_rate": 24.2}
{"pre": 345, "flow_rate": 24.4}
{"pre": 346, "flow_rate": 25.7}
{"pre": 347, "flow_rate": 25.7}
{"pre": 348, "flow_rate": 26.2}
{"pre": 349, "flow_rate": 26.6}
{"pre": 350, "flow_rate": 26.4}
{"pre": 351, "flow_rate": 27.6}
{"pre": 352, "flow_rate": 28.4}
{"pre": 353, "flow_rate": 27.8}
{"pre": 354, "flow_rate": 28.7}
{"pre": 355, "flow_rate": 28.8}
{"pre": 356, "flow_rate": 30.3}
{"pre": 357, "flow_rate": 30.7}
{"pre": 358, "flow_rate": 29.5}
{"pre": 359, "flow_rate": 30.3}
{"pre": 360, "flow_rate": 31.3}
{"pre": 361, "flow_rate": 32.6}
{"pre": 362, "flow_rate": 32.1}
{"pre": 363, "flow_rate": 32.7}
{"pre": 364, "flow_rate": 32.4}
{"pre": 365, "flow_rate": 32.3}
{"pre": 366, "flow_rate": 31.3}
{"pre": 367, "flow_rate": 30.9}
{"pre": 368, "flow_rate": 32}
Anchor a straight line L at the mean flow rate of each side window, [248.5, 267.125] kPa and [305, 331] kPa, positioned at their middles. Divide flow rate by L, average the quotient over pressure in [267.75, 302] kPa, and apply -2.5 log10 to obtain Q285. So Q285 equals 0.093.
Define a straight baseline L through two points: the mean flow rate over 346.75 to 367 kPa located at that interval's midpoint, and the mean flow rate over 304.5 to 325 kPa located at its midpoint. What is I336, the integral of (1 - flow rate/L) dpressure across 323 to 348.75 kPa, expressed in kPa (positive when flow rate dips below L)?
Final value 4.5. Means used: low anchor 35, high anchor 29.7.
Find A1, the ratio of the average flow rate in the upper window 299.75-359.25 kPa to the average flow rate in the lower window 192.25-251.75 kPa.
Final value 0.8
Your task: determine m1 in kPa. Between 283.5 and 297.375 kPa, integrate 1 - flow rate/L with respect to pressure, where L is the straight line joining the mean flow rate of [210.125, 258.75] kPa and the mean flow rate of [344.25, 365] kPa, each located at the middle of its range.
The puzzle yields 0.3 kPa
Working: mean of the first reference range 40.4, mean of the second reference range 28.9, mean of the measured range 34.4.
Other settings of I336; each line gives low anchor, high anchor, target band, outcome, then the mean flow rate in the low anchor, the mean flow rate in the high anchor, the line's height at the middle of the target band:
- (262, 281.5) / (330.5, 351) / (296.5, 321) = -5.0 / 34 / 25.1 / 29.2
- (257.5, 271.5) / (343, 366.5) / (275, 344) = 1.0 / 36.4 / 28.9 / 32.6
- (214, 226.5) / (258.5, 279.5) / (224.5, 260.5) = -2.4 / 40.2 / 34.9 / 37.8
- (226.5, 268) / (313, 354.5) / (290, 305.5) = -0.7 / 39.4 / 28.8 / 33.2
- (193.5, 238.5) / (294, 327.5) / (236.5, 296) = -2.6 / 36.1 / 34.7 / 35.3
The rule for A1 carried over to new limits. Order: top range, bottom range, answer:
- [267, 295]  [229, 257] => 0.84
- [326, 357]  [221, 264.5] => 0.67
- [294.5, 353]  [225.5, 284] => 0.82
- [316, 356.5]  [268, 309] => 0.83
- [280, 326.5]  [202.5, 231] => 0.92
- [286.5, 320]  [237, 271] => 0.89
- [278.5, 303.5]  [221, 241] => 0.87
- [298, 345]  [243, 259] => 0.76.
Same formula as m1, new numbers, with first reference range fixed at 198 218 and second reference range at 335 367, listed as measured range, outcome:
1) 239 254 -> -3.8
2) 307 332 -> -3.7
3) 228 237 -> -1.4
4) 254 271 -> -3.1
